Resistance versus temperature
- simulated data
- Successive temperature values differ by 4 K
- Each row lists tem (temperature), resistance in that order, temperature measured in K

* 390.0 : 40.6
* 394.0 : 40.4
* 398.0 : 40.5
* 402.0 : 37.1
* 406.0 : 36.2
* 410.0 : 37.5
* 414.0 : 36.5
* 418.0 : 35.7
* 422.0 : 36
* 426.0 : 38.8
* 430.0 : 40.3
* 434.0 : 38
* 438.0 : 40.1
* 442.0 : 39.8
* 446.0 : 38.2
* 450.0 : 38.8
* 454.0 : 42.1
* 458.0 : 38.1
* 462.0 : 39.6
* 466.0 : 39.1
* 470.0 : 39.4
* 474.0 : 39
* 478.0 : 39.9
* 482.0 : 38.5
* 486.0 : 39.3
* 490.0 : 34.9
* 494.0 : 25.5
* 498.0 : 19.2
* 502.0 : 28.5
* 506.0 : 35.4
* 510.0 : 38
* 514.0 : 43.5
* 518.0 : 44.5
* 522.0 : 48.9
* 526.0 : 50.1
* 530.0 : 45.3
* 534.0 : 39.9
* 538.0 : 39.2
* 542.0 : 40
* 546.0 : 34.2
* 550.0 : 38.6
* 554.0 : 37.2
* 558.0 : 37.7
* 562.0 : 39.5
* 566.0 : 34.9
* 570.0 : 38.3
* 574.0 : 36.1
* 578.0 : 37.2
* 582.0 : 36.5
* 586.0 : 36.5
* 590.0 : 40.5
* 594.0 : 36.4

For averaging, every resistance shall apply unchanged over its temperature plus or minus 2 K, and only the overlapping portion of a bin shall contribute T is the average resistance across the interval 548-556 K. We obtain 37.9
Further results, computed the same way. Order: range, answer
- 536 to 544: 39.6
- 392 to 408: 38.5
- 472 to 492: 38.3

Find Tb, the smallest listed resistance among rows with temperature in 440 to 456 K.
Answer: 38.2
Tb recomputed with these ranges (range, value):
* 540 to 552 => 34.2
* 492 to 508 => 19.2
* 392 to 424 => 35.7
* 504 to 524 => 35.4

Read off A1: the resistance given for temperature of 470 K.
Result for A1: 39.4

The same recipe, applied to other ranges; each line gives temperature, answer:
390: 40.6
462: 39.6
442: 39.8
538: 39.2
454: 42.1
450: 38.8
